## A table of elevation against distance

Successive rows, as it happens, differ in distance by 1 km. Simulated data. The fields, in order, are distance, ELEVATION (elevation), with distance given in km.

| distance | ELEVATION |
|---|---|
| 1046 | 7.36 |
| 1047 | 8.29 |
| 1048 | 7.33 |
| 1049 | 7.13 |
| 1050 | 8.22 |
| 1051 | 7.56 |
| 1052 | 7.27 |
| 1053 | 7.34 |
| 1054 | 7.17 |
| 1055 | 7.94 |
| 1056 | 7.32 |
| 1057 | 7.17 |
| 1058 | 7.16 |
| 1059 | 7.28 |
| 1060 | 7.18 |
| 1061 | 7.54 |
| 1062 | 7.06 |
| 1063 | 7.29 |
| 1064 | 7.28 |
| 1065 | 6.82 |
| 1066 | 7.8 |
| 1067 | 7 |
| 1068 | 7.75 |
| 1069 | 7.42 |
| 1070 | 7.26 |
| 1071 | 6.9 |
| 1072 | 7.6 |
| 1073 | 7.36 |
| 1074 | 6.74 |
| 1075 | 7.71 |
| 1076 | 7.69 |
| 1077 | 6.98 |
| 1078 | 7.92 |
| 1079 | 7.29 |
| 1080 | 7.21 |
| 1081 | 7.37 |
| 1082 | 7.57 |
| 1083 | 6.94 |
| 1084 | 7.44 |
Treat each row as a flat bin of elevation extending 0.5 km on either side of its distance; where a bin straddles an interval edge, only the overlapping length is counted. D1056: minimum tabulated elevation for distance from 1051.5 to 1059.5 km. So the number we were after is 7.16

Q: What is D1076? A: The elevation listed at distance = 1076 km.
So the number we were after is 7.69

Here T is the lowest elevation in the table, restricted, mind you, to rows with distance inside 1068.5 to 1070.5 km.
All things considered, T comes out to 7.26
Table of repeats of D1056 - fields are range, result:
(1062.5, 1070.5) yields 6.82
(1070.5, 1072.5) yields 6.9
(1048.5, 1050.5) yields 7.13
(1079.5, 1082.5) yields 7.21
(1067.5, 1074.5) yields 6.74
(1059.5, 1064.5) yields 7.06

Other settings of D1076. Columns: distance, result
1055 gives 7.94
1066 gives 7.8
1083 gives 6.94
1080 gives 7.21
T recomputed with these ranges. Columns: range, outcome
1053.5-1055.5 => 7.17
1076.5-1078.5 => 6.98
